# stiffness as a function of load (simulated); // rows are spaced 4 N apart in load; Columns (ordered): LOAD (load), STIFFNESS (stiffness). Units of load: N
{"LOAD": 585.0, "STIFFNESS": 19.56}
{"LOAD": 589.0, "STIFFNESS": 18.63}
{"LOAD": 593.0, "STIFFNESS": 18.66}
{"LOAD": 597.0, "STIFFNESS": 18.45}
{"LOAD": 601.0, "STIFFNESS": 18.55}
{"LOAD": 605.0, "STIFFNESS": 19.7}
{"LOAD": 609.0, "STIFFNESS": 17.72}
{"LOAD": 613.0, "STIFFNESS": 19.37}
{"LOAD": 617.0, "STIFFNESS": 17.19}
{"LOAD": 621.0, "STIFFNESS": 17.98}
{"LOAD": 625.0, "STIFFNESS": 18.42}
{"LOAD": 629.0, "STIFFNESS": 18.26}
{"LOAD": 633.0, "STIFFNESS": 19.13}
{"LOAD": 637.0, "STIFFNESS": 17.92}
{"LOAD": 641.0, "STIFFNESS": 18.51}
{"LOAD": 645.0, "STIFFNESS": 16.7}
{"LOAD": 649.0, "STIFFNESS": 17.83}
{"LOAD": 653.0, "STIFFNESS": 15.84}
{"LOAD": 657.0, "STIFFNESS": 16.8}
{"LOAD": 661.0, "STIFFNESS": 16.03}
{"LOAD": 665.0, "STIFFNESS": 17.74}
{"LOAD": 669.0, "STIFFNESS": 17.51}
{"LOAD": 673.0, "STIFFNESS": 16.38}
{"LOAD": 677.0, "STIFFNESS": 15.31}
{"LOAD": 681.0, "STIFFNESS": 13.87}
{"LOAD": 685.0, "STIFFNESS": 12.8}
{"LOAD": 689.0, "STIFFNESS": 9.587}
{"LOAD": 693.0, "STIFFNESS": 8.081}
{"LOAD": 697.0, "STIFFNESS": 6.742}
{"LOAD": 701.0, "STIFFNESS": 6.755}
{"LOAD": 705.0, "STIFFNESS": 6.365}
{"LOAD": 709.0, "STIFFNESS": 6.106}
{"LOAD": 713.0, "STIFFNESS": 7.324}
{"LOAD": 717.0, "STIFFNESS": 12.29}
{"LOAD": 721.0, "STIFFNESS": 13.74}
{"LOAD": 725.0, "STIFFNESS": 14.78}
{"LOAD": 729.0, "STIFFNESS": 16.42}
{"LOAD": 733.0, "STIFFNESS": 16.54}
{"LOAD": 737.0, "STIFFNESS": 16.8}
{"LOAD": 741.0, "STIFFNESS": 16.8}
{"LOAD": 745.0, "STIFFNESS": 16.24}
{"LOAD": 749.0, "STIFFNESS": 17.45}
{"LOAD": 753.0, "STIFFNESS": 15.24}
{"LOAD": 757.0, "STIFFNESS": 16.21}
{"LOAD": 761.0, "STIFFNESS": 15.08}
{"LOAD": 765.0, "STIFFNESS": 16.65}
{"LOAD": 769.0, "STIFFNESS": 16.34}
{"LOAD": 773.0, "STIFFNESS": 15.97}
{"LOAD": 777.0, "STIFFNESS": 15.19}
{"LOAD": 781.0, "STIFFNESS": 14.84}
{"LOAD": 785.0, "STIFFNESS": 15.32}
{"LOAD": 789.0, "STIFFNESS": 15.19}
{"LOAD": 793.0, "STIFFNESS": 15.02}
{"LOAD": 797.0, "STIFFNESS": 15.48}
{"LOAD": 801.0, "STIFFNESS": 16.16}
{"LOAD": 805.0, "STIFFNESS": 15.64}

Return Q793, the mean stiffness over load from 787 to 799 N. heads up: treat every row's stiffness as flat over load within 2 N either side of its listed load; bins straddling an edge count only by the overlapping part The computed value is 15.2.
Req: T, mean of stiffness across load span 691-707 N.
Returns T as 6.99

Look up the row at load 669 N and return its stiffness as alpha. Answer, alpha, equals 17.51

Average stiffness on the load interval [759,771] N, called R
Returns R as 16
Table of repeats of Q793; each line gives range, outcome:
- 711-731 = 12.9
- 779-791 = 15.1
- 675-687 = 14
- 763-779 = 16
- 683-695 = 10.2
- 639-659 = 17.1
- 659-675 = 16.9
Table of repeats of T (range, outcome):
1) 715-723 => 13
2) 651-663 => 16.2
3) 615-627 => 17.9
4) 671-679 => 15.8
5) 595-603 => 18.5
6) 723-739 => 16.1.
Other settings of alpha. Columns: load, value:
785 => 15.32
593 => 18.66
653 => 15.84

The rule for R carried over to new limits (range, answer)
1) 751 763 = 15.5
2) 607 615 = 18.5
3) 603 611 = 18.7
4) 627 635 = 18.7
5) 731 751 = 16.8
